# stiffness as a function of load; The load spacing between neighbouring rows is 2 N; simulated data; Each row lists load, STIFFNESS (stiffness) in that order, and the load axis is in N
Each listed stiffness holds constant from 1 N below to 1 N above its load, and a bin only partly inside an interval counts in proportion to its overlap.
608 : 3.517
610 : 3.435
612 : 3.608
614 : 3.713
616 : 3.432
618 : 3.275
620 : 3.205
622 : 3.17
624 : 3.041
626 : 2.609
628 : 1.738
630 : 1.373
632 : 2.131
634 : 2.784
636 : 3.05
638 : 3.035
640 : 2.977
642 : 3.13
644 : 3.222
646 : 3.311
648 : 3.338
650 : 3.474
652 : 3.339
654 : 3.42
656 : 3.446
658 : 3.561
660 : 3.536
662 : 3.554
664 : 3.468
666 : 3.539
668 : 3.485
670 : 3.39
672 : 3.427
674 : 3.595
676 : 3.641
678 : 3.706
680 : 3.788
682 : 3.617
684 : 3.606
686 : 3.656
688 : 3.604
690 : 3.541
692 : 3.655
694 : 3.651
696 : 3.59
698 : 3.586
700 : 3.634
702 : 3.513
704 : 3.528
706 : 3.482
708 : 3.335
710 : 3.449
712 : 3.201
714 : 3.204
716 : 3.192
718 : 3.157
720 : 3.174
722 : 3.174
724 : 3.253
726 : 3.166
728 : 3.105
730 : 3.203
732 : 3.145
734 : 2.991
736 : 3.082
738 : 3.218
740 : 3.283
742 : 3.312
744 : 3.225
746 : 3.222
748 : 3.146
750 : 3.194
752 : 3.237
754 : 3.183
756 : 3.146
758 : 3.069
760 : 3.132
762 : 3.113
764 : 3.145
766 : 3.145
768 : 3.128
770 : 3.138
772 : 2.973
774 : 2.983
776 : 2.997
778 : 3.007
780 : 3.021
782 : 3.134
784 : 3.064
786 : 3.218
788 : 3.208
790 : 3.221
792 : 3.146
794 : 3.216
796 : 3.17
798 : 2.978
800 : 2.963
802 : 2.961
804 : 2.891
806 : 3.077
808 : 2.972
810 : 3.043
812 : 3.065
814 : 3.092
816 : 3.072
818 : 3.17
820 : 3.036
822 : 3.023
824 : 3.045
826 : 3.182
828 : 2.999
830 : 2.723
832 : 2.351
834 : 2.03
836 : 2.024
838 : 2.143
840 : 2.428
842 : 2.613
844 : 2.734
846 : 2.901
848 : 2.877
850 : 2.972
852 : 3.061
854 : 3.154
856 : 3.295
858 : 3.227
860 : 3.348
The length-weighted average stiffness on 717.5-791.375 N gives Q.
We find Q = 3.14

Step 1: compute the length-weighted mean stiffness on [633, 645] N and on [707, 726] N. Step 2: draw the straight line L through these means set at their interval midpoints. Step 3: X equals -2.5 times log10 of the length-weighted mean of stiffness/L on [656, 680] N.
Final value -0.14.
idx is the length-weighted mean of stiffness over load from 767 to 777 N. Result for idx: 3.04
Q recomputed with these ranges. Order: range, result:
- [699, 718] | 3.38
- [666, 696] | 3.6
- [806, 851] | 2.8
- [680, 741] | 3.37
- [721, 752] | 3.18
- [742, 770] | 3.17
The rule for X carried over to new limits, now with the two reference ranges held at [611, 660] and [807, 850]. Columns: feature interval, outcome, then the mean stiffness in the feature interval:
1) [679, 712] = -0.194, 3.57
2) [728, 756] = -0.096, 3.18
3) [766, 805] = -0.082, 3.08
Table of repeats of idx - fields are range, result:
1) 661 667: 3.52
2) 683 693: 3.61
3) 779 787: 3.11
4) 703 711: 3.45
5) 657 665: 3.53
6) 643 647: 3.27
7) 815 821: 3.09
